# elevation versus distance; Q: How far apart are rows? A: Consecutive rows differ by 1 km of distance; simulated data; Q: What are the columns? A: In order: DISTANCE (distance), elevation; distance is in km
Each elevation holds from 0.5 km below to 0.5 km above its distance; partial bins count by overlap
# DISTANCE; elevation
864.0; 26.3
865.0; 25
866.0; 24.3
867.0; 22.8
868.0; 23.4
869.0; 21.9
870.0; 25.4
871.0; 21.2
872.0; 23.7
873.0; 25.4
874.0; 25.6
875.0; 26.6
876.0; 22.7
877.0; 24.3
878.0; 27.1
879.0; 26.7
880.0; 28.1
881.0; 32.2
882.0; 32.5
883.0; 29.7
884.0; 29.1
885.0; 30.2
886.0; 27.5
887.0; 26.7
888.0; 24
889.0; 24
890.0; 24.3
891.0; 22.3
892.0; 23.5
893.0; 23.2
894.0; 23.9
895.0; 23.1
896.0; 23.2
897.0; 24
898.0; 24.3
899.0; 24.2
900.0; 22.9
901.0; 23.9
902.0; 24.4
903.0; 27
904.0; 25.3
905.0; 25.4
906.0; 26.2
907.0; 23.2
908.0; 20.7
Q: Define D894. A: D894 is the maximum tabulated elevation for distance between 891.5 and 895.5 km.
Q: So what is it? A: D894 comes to 23.9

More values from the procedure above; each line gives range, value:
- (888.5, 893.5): 24.3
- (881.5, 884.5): 32.5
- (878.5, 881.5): 32.2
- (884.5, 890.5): 30.2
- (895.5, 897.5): 24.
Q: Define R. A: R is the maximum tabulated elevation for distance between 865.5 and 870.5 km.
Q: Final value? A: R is 25.4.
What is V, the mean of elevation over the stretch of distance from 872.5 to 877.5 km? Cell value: 24.9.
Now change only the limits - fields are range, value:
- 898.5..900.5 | 23.5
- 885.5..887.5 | 27.1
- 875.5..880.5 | 25.8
